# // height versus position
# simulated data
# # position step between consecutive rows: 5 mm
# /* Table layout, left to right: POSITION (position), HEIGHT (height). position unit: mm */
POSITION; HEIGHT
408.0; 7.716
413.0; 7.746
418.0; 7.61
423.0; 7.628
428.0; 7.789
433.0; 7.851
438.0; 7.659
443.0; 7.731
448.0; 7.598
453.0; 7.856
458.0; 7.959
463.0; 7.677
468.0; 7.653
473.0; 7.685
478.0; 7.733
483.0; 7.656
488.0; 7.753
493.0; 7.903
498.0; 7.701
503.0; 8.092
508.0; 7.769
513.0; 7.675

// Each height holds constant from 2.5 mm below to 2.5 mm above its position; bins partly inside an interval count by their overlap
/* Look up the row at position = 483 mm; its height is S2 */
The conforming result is 7.656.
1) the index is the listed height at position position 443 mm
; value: 7.731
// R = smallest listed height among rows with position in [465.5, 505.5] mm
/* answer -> 7.653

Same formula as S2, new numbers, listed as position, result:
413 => 7.746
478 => 7.733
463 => 7.677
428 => 7.789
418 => 7.61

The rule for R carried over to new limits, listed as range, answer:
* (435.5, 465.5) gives 7.598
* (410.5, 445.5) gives 7.61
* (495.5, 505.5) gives 7.701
